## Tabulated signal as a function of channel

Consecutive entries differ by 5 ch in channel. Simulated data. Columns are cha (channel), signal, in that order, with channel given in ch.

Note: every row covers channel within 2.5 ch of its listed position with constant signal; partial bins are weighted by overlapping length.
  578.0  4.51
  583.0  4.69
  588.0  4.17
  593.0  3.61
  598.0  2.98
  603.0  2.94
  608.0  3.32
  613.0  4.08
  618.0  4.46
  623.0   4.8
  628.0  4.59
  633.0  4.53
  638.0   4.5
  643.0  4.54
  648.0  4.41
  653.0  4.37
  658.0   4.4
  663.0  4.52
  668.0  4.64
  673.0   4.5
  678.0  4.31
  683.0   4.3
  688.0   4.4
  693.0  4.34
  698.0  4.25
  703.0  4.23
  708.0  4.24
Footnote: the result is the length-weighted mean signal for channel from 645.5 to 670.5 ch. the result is 4.47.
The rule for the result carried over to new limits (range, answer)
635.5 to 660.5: 4.44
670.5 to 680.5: 4.4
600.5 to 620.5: 3.7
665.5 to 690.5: 4.43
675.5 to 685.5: 4.3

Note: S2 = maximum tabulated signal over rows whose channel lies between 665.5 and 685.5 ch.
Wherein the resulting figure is 4.64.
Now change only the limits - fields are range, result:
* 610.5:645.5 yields 4.8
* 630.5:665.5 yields 4.54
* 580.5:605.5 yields 4.69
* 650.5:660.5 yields 4.4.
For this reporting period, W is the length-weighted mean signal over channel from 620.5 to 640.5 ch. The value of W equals 4.6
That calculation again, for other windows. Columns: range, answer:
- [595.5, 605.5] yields 2.96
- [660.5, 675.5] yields 4.55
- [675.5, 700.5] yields 4.32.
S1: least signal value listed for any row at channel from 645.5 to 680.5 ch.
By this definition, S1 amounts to 4.31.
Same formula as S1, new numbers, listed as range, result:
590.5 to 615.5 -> 2.94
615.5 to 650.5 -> 4.41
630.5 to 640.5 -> 4.5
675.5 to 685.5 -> 4.3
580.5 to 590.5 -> 4.17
